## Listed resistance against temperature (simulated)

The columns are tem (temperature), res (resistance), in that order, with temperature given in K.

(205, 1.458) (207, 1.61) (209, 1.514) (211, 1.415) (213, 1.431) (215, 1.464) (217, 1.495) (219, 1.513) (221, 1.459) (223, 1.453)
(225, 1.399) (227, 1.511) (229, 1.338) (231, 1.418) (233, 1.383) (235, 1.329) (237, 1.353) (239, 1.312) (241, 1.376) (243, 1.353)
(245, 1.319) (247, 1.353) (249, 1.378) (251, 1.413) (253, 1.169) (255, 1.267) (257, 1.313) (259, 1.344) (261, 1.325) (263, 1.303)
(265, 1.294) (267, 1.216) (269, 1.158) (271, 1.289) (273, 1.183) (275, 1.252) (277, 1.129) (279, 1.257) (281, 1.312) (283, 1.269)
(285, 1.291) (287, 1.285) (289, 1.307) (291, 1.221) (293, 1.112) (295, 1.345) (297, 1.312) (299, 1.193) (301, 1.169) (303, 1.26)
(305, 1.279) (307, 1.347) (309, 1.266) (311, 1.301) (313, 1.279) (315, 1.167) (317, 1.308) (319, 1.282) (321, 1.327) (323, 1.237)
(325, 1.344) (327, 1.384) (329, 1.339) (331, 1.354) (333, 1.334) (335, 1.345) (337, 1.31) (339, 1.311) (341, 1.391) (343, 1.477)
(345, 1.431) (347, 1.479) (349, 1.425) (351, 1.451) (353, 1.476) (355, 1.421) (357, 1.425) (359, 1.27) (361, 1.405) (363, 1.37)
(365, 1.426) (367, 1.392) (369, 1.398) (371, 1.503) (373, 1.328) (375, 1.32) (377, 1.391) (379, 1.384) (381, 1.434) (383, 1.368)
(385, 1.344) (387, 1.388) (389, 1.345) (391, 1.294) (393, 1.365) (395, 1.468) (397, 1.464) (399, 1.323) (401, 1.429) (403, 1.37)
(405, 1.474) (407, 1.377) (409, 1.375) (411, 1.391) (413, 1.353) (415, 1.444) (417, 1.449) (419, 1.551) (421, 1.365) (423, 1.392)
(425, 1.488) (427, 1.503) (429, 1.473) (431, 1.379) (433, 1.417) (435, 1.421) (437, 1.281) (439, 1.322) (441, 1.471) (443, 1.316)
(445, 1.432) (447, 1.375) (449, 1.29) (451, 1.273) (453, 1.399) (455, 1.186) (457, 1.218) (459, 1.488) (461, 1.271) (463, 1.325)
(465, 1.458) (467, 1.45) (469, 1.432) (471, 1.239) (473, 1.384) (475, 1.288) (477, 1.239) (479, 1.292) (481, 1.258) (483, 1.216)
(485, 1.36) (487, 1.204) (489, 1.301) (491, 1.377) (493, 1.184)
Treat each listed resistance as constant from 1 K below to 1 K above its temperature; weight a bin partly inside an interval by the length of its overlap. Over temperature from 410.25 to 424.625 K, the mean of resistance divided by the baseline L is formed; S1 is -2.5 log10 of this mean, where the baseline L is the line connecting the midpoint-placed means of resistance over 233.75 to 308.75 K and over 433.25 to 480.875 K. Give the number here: -0.08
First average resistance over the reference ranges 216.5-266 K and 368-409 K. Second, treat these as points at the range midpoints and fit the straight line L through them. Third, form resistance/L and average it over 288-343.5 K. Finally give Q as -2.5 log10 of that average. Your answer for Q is 0.067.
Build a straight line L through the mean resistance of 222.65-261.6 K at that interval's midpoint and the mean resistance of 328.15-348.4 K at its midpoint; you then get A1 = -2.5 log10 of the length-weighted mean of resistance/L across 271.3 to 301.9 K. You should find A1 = 0.10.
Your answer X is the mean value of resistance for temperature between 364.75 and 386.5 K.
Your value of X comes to 1.39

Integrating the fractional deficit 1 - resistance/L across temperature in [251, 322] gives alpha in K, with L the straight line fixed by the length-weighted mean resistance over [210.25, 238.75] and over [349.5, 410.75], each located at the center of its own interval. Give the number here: 7.44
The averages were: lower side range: 1.42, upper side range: 1.39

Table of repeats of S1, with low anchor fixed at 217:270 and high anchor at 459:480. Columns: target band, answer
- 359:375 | -0.03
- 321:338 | 0.01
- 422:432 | -0.08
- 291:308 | 0.08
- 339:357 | -0.07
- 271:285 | 0.09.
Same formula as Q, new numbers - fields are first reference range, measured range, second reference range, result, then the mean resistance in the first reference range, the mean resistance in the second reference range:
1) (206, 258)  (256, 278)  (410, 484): 0.113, 1.4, 1.37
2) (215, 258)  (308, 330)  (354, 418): 0.074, 1.38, 1.39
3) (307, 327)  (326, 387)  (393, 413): -0.039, 1.29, 1.4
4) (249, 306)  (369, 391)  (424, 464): -0.041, 1.26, 1.37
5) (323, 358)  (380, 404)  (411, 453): 0.010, 1.39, 1.4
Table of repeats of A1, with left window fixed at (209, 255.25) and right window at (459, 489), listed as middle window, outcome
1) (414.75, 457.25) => -0.043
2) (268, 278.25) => 0.148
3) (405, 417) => -0.048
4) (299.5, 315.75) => 0.092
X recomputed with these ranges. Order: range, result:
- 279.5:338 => 1.29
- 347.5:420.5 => 1.4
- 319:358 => 1.38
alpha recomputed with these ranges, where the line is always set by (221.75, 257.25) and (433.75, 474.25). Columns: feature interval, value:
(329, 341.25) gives 0.2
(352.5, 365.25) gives -0.4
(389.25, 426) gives -1.5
